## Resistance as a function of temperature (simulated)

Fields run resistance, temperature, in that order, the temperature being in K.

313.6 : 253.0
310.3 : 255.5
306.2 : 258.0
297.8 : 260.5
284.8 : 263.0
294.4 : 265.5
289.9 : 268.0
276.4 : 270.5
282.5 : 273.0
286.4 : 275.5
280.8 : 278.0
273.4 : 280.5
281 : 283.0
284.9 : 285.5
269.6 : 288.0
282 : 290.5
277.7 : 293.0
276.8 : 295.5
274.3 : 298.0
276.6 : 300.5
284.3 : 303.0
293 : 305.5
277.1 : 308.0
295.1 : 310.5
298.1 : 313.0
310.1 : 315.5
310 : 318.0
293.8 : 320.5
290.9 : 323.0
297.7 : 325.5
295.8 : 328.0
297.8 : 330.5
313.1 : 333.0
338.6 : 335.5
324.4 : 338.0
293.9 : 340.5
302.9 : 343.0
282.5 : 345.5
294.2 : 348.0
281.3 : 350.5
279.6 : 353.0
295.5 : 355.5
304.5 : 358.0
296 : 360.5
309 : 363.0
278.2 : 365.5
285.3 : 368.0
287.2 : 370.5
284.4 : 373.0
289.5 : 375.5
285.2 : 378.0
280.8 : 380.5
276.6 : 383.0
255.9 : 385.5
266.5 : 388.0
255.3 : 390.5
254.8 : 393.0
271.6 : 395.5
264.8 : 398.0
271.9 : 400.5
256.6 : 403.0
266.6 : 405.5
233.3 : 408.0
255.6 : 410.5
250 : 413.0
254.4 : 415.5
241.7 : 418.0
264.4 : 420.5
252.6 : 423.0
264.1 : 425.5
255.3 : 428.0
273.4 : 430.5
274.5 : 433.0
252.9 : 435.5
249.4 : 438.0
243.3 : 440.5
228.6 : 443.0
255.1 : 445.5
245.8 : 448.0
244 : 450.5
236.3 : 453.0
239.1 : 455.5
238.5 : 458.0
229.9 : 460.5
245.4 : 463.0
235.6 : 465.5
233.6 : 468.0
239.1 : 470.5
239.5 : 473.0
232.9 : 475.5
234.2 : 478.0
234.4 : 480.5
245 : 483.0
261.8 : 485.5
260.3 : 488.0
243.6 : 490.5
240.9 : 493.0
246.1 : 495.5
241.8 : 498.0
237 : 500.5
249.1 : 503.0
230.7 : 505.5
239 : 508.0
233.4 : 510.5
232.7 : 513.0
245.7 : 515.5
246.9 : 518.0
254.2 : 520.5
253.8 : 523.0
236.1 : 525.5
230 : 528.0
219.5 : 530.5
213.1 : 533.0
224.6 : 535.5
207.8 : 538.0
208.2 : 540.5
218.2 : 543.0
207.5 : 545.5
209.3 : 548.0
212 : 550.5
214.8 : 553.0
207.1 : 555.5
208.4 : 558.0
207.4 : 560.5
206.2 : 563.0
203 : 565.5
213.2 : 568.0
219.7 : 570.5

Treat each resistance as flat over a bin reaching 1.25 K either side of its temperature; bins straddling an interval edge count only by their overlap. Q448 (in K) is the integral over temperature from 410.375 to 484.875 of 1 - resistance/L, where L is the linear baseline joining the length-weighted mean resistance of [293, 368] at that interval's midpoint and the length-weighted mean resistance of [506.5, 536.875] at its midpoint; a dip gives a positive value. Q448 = 3.55 K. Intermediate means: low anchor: 295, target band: 246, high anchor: 236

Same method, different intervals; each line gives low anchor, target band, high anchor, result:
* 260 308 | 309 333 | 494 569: -2.3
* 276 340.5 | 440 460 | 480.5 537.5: 1.1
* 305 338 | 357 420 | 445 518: 1.3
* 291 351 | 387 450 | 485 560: 1.9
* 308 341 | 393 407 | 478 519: 0.6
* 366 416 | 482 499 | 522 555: -1.0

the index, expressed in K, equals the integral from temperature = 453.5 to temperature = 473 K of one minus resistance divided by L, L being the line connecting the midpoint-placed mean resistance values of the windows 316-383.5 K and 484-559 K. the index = 1.20 K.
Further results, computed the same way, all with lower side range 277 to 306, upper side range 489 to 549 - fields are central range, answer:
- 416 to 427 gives -0.1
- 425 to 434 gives -0.6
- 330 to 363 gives -4.0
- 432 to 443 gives -0.1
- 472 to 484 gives 0.2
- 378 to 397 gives -0.6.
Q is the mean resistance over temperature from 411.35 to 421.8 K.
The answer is 253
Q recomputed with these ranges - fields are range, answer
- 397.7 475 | 249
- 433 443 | 249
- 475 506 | 243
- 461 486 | 239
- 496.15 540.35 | 235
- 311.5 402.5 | 289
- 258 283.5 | 286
